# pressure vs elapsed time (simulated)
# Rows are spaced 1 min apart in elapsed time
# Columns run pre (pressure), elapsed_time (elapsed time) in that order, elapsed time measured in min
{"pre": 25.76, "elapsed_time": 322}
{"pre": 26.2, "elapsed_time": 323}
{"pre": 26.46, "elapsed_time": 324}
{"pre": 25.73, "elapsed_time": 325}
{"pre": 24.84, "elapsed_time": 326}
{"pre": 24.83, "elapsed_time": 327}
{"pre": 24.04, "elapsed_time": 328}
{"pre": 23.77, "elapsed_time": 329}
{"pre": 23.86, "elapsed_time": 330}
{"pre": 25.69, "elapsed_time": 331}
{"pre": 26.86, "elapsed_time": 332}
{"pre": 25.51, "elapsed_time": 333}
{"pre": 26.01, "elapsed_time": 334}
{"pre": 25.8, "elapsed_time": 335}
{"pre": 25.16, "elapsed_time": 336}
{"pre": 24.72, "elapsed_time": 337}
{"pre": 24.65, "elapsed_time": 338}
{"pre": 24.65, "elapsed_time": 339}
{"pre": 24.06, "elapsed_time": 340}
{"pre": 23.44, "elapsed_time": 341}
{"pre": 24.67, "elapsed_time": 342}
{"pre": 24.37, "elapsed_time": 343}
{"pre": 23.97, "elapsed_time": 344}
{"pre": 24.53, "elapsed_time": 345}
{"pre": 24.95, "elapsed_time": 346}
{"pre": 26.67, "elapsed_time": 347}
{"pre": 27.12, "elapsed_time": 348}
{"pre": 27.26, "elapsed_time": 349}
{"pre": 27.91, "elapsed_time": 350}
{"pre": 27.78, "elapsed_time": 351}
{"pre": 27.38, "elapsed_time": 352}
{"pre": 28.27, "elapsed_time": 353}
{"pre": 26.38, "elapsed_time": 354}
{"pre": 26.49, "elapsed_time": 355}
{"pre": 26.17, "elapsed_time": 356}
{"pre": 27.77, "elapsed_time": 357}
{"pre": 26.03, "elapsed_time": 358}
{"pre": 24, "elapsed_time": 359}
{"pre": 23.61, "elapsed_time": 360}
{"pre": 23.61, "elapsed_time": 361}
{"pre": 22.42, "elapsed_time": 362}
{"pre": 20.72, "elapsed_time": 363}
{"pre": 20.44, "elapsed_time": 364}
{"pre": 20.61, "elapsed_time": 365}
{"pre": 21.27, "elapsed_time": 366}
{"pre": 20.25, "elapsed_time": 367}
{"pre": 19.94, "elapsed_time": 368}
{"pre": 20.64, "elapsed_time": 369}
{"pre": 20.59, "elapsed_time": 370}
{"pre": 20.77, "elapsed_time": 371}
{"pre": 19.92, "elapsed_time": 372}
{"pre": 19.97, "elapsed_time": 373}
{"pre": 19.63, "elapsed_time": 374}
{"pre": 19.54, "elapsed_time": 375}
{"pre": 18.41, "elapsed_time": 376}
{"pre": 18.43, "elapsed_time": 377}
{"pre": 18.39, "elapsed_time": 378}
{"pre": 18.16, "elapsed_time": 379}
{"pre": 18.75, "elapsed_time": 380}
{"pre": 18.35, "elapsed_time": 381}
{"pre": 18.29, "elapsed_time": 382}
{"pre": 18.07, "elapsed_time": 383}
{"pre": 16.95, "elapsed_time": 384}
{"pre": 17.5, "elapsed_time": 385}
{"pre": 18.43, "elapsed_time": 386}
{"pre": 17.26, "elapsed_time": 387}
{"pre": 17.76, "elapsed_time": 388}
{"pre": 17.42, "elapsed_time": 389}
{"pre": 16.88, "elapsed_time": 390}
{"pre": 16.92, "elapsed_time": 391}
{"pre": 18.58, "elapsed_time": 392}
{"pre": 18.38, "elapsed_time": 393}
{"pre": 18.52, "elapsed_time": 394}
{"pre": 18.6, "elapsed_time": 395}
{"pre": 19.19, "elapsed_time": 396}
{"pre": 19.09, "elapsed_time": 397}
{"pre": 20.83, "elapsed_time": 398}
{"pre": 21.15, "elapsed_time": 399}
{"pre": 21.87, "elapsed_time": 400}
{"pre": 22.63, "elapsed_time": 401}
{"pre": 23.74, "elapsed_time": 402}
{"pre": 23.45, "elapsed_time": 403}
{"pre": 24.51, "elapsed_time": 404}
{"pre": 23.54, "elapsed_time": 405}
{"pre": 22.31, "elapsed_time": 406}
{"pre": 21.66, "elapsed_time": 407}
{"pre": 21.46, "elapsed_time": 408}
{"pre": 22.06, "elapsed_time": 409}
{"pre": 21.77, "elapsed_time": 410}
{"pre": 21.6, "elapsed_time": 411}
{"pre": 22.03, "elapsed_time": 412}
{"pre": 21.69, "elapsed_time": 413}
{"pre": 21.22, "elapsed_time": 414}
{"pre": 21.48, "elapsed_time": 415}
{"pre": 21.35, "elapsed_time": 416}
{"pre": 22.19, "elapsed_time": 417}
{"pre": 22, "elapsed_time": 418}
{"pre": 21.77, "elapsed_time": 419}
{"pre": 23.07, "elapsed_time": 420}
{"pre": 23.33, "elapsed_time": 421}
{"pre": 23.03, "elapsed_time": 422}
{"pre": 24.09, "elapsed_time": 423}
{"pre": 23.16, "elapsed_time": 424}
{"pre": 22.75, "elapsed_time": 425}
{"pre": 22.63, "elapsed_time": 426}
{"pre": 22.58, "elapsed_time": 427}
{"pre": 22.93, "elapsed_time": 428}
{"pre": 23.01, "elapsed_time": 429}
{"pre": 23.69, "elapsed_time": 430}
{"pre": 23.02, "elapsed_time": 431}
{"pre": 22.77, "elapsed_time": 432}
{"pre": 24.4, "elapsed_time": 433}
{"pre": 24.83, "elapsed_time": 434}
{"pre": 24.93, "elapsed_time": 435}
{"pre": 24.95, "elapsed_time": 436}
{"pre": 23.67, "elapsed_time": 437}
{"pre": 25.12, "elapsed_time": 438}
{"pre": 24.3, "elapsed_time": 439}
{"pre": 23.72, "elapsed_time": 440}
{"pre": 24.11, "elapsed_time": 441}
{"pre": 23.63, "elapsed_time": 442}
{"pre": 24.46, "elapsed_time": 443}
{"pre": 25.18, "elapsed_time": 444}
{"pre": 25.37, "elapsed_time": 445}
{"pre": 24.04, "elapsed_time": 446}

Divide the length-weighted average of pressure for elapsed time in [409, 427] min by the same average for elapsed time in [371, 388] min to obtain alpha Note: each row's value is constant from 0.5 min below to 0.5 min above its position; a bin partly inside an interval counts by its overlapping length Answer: 1.20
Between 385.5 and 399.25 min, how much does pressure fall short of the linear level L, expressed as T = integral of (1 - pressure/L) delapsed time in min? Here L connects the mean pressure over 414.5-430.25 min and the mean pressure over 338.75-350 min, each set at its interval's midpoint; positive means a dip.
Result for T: 3.0 min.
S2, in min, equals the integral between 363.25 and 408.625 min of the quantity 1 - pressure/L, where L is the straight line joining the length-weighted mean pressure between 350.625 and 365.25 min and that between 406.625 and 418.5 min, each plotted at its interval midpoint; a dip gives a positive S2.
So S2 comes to 6.7 min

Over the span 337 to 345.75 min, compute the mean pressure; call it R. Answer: 24.3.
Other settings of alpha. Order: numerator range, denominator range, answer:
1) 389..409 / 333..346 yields 0.84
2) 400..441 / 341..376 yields 0.97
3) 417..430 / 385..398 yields 1.26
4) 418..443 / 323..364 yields 0.93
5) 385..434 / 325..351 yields 0.85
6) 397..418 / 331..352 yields 0.86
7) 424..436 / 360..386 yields 1.19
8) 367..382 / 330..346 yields 0.78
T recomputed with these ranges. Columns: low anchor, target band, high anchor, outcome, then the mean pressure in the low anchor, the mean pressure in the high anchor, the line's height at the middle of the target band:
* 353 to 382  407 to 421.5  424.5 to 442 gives 0.74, 21.5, 23.7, 23.1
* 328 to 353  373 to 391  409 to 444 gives 4.58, 25.5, 23.1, 24.3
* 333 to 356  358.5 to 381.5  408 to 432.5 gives 4.00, 25.7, 22.4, 24.6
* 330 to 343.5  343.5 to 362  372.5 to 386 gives -2.85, 25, 18.5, 22.6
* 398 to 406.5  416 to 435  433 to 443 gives 0.59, 22.8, 24.4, 23.8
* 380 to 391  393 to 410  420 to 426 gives -1.17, 17.7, 23.2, 20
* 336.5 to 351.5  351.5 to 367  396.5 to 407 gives 0.24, 25.4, 22.3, 24.6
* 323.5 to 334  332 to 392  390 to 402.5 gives 0.96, 25.2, 19.8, 22.6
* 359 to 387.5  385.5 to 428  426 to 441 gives 1.70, 19.8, 23.8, 22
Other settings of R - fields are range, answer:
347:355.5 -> 27.3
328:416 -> 22.2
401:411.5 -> 22.6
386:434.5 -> 21.5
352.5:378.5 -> 22.1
